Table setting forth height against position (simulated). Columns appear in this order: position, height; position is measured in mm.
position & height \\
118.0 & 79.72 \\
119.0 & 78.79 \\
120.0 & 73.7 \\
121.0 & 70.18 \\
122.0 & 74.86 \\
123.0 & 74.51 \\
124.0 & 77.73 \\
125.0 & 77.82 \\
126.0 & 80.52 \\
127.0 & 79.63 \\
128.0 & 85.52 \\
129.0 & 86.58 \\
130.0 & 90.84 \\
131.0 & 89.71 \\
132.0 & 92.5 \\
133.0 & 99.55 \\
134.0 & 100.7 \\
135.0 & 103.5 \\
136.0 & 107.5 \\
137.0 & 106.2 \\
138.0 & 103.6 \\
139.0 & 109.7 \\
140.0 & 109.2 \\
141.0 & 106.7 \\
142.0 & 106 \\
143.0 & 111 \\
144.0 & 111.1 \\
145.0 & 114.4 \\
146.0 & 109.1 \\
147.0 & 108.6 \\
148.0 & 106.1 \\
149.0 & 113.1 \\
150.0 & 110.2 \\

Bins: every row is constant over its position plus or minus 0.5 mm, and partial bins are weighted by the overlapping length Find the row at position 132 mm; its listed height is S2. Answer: 92.5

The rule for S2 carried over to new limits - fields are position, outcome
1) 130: 90.84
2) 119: 78.79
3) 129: 86.58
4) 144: 111.1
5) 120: 73.7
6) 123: 74.51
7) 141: 106.7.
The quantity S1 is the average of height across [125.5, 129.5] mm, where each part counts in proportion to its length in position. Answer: 83.1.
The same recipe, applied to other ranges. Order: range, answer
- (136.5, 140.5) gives 107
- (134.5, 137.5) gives 106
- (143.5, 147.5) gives 111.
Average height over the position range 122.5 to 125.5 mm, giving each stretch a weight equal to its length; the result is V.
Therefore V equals 76.7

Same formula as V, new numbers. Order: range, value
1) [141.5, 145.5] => 111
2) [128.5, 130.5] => 88.7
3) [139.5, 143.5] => 108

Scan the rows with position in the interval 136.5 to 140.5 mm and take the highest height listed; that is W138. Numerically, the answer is 109.7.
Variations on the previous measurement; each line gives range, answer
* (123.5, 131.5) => 90.84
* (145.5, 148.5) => 109.1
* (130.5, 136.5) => 107.5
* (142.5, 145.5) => 114.4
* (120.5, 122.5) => 74.86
